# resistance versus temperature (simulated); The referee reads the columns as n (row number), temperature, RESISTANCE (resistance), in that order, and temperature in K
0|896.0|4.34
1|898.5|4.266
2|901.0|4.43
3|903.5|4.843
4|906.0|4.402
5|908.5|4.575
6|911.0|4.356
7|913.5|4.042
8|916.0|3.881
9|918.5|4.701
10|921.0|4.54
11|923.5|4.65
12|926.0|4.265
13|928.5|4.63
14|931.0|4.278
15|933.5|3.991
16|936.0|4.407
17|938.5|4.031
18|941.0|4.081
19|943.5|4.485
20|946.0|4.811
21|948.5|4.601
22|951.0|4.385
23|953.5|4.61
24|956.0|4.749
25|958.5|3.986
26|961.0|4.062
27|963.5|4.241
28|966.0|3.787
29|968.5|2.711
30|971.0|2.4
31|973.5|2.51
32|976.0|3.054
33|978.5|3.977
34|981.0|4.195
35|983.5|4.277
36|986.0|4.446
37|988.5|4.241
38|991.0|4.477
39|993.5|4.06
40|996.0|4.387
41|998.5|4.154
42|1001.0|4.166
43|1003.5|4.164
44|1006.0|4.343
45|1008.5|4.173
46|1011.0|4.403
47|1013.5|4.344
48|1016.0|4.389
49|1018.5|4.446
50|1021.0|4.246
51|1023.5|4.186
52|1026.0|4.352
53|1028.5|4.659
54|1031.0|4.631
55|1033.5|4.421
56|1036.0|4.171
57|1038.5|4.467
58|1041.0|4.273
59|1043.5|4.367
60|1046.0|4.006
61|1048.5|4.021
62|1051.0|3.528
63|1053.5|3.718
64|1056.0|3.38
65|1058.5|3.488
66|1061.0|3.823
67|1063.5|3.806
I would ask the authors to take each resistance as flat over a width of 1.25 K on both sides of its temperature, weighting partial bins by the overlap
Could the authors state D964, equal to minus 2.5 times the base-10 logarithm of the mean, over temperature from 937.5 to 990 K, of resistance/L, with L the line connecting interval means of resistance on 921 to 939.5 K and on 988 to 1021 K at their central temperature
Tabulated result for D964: 0.09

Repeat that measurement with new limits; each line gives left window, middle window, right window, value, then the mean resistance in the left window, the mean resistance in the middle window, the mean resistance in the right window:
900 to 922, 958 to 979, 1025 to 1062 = 0.26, 4.42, 3.37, 4.09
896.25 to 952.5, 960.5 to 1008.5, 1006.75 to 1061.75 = 0.10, 4.39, 3.88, 4.16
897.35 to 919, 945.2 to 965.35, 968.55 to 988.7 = -0.15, 4.38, 4.4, 3.55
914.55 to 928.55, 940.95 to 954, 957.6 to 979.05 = -0.18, 4.42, 4.53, 3.39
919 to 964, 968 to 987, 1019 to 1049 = 0.25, 4.39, 3.46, 4.33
